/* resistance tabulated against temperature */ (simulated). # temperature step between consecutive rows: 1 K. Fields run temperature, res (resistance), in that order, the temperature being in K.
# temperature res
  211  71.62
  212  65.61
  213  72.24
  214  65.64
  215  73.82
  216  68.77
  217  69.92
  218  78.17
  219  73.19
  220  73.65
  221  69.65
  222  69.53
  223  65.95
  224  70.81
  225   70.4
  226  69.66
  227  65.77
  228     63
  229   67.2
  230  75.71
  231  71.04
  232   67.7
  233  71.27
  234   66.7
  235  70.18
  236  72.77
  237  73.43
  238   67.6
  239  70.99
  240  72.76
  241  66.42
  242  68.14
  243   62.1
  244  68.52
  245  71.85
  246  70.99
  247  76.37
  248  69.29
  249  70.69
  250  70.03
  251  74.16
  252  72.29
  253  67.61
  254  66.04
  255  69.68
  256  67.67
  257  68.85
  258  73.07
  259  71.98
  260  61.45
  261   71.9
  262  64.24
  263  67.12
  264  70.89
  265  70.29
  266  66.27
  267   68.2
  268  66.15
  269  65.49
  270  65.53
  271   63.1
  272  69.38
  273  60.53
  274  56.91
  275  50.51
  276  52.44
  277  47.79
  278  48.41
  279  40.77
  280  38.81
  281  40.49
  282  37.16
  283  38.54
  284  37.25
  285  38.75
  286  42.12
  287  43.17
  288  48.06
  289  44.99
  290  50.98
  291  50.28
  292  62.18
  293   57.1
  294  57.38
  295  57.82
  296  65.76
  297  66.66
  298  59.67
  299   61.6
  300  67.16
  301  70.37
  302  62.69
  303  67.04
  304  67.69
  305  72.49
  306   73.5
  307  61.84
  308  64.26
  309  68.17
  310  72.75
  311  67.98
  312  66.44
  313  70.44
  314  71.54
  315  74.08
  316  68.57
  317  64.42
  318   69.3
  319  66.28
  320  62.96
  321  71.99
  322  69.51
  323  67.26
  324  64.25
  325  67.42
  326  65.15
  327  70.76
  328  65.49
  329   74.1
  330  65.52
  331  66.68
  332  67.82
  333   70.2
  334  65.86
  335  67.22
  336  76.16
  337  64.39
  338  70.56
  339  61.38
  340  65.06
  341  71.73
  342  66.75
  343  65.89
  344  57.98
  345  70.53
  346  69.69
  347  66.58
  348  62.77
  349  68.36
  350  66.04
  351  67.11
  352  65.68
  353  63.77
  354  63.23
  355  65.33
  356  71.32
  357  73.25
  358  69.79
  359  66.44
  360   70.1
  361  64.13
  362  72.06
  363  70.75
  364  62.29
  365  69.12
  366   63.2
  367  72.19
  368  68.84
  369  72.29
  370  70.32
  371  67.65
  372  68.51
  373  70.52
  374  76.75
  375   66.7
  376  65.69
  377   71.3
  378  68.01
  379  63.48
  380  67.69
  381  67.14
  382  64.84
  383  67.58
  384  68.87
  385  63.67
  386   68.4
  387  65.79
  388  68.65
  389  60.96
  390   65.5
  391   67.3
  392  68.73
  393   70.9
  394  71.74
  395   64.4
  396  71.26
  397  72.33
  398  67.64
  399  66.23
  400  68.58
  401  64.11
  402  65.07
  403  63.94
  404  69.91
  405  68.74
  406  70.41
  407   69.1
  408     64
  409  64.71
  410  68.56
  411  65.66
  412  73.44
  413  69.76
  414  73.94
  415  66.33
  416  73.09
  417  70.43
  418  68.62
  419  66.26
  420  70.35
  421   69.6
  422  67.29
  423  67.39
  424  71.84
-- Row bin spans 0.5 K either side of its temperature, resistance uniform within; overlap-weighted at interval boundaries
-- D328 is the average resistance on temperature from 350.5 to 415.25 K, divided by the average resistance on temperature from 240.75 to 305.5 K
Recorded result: 1.1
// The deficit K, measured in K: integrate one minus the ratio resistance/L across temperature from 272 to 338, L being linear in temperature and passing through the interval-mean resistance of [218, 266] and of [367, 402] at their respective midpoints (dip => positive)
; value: 7.7 K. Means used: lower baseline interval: 69.6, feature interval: 60.8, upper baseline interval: 68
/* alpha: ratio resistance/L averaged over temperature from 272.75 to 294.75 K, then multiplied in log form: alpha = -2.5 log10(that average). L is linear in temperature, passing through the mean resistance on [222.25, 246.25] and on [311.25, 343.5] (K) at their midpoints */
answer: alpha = 0.40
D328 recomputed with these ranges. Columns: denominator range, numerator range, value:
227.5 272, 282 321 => 0.88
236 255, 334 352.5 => 0.95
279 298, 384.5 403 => 1.38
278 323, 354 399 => 1.15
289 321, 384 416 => 1.04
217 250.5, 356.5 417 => 0.97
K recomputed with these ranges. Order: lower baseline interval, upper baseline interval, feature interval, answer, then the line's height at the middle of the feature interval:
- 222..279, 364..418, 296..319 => -0.04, 67.5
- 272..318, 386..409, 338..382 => -2.55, 63.9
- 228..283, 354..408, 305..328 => -0.61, 66.4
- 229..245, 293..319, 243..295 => 6.59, 68.2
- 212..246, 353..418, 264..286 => 4.99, 69.3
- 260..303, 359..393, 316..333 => -1.62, 61.7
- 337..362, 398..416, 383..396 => 0.07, 67.6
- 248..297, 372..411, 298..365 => -4.70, 63.1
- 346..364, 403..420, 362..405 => 0.14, 68.1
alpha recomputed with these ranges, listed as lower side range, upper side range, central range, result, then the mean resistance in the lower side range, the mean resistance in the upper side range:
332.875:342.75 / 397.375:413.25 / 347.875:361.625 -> 0.010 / 67.8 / 67.5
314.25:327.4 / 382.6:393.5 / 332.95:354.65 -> 0.016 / 67.9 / 66.9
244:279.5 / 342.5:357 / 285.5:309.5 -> 0.097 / 65.4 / 66.3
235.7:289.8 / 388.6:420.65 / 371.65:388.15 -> -0.013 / 61.4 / 68.2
